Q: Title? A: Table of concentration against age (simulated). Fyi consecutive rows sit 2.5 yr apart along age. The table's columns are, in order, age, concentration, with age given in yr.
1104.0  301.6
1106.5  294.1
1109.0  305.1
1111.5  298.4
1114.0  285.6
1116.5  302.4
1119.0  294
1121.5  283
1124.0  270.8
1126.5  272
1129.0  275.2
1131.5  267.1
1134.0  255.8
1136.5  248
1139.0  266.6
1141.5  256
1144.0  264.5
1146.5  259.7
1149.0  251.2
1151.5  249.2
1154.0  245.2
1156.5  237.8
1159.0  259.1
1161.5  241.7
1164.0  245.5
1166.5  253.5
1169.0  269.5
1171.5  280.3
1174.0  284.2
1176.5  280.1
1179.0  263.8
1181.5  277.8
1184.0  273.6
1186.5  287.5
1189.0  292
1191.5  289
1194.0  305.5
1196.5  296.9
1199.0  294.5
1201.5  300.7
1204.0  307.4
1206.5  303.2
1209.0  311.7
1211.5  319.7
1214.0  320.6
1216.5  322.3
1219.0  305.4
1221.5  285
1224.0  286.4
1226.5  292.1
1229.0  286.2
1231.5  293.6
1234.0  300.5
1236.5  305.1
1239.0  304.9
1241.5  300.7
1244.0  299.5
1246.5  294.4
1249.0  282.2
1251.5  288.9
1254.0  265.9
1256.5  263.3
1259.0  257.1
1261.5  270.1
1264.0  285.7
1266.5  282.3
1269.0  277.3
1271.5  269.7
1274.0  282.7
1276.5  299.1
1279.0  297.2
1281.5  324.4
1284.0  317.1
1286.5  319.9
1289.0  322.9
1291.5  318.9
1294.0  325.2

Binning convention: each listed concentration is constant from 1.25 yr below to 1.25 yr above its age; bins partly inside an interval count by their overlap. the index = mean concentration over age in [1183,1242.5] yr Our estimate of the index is 299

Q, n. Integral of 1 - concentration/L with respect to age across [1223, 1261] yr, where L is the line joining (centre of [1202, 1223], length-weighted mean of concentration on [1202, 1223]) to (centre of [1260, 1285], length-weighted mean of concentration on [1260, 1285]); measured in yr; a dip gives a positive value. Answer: 1.5 yr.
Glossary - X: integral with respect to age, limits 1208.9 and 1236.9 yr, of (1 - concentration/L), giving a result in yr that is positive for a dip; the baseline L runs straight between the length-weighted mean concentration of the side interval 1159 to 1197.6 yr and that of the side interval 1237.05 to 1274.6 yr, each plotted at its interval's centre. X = -2.3 yr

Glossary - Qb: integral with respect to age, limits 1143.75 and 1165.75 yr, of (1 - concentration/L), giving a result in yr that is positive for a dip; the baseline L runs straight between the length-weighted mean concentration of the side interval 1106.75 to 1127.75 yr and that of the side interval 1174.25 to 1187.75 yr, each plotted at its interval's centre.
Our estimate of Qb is 2.5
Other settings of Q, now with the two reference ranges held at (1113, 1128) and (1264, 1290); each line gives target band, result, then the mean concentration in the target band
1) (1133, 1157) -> 2.74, 254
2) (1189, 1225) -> -1.36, 303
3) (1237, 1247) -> -0.18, 301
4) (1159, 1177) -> 1.54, 264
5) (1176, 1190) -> 0.54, 279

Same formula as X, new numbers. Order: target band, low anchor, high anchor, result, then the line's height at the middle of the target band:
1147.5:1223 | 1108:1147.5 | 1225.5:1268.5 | -0.3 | 281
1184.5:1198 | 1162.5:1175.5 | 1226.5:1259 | -1.0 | 273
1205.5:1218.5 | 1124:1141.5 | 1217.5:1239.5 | -1.1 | 290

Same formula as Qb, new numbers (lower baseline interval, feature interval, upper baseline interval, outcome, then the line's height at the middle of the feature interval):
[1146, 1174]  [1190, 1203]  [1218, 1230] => -1.04 yr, 275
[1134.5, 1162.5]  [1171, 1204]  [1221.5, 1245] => -1.79 yr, 273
